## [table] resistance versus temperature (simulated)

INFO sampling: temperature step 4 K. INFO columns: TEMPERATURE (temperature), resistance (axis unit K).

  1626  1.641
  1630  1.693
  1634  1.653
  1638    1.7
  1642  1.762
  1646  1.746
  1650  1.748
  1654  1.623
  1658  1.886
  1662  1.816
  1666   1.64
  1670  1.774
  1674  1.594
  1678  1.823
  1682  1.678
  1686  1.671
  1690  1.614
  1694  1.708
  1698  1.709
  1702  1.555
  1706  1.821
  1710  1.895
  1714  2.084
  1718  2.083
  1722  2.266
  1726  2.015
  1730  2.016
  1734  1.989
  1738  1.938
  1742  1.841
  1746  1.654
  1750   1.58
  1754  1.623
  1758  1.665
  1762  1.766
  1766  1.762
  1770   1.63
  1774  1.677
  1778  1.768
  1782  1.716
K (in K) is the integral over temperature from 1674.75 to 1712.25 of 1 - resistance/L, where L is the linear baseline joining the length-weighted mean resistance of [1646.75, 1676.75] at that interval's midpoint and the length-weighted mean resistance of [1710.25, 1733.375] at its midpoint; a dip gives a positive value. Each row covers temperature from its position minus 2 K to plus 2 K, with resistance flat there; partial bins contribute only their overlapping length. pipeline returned 3.8 K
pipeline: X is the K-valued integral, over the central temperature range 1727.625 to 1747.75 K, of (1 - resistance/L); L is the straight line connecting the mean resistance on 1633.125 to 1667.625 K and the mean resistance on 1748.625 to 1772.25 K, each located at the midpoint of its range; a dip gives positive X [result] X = -2.5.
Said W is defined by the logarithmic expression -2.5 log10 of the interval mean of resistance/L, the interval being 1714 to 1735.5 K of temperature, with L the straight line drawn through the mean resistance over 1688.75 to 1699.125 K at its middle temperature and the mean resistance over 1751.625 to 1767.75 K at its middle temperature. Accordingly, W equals -0.22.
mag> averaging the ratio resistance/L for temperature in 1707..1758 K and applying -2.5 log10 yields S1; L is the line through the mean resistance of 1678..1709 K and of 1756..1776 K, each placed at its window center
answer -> -0.12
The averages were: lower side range 1.7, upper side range 1.7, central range 1.9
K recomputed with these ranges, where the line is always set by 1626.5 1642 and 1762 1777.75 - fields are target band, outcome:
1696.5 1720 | -2.2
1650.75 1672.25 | -0.7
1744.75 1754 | 0.5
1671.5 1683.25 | -0.1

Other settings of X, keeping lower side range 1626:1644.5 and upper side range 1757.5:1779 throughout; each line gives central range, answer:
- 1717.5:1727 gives -2.4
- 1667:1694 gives 0.2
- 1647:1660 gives -0.4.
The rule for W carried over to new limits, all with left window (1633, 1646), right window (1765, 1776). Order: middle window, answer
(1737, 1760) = -0.01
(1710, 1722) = -0.22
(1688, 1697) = 0.02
